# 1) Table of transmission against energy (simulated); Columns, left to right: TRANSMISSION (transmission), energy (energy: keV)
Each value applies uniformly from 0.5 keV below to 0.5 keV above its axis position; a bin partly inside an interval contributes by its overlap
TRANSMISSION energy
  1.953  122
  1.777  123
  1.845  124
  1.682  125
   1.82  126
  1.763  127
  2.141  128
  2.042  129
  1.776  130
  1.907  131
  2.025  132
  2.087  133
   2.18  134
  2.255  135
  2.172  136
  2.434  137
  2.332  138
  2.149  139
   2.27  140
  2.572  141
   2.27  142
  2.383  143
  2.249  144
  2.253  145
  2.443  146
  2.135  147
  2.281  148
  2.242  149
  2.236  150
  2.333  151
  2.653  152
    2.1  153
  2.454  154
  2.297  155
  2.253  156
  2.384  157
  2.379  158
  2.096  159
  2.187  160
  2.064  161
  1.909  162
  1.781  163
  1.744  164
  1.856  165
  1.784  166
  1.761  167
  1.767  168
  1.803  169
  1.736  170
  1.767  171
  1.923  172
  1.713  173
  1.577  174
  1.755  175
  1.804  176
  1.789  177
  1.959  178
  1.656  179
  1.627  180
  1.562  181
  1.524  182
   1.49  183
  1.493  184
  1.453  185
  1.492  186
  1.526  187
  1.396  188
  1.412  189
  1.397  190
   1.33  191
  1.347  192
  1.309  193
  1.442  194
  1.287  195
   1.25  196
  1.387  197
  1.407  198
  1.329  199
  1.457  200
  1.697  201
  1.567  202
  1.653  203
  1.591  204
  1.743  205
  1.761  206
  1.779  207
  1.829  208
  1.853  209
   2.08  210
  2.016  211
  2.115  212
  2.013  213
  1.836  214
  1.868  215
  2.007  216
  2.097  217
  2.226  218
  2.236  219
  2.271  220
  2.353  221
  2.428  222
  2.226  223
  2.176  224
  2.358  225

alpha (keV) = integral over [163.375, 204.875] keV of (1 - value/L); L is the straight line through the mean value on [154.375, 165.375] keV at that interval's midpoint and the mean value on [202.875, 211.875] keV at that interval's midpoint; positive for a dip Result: 8.0 keV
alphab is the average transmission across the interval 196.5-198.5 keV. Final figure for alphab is 1.4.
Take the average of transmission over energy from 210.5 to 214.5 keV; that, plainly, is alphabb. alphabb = 2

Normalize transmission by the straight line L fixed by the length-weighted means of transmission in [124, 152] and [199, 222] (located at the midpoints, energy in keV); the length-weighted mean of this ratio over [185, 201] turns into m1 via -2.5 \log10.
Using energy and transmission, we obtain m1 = 0.37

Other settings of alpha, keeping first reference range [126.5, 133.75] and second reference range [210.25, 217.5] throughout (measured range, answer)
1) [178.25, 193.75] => 4.0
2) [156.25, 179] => 1.1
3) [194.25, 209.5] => 3.2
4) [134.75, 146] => -1.9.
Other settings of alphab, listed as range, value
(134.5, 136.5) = 2.21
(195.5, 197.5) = 1.32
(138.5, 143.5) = 2.33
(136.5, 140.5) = 2.3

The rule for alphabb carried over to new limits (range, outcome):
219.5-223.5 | 2.32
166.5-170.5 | 1.77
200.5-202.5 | 1.63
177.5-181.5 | 1.7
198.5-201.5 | 1.49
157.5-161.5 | 2.18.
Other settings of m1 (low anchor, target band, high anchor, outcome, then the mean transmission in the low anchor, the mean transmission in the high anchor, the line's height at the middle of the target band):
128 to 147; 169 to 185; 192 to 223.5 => 0.174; 2.21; 1.8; 1.98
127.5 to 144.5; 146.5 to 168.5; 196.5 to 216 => -0.034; 2.19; 1.74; 2.05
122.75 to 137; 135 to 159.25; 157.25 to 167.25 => -0.168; 1.98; 1.97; 1.98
